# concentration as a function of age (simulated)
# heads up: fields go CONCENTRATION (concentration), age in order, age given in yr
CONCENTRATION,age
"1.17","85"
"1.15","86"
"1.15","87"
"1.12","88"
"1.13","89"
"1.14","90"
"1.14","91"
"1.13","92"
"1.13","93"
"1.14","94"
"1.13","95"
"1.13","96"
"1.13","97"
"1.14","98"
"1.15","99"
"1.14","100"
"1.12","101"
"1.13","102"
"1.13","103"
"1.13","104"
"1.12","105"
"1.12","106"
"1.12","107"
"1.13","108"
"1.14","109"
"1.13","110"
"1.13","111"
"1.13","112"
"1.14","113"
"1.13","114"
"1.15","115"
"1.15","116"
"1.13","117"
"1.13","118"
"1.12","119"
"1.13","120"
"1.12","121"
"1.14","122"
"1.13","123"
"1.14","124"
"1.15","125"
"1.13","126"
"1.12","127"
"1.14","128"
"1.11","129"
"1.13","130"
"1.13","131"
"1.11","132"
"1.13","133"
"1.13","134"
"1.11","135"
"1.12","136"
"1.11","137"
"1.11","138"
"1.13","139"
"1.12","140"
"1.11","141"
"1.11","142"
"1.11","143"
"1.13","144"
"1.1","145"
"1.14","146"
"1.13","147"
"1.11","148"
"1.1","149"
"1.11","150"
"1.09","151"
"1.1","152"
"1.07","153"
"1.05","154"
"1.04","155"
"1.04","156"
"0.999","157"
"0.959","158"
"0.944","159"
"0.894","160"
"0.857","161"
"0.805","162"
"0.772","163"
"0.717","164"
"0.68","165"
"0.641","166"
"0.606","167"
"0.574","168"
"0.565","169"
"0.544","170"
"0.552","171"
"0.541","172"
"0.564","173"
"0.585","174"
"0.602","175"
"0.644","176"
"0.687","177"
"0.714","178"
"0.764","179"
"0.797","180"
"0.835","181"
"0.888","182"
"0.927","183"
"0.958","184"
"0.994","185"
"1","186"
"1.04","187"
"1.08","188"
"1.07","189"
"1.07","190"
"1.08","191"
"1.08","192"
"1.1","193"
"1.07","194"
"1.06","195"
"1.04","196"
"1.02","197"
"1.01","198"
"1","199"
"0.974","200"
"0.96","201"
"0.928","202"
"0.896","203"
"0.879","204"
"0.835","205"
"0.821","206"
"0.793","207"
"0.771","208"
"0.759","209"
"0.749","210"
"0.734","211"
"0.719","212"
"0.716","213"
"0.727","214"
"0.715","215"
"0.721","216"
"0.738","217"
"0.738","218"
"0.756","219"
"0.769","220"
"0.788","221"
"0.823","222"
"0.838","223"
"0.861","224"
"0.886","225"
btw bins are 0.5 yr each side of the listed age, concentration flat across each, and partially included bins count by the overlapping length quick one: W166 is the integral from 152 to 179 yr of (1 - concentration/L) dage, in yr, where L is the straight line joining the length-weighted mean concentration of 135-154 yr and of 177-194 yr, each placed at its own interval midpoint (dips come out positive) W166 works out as 7.2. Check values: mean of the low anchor 1.11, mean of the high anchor 0.957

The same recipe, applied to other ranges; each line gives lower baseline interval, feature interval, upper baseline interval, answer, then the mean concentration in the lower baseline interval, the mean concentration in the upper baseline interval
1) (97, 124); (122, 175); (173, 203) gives 3.3 yr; 1.13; 0.924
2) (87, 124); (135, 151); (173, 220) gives -1.4 yr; 1.13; 0.866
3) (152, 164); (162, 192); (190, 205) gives 6.0 yr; 0.945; 1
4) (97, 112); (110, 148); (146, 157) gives -0.7 yr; 1.13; 1.08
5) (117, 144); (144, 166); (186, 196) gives 2.4 yr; 1.12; 1.07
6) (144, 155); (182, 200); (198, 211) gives -2.1 yr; 1.1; 0.864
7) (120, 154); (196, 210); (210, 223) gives -1.4 yr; 1.12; 0.749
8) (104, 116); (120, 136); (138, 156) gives -0.2 yr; 1.13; 1.1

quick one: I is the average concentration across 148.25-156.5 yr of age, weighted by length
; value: 1.08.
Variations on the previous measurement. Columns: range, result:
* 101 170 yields 1.05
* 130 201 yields 0.945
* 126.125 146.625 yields 1.12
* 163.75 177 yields 0.602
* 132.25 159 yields 1.09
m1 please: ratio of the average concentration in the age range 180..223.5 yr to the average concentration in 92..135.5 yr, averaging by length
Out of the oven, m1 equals 0.79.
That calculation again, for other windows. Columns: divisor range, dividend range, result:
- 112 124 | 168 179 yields 0.53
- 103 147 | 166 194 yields 0.72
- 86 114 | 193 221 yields 0.75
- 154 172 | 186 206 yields 1.29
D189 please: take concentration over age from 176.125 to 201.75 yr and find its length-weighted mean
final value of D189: 0.964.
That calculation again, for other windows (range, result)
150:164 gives 0.967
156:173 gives 0.732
